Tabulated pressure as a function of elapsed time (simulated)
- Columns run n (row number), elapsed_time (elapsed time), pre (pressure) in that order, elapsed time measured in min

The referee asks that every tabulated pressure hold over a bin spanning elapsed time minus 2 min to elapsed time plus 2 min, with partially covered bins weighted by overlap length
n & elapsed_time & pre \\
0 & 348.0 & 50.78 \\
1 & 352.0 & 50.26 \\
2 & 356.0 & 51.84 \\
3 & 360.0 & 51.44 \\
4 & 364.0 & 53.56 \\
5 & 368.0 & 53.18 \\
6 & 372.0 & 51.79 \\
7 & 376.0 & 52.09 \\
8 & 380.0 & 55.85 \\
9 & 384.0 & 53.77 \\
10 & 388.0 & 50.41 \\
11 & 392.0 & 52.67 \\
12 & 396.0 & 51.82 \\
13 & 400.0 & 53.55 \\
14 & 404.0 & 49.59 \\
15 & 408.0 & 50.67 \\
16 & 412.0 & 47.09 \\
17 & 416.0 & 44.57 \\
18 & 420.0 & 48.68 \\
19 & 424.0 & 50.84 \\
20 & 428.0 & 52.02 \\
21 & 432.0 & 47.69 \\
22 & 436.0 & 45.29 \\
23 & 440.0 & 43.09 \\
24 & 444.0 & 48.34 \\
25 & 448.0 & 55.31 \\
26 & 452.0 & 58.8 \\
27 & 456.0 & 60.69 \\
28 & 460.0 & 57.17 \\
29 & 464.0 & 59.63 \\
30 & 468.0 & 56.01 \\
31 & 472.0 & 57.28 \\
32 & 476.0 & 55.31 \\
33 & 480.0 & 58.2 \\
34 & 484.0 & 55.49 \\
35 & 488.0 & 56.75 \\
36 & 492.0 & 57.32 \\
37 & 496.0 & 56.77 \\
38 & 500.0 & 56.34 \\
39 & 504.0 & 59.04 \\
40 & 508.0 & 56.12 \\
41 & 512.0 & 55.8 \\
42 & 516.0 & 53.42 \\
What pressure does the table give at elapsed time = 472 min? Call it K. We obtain 57.28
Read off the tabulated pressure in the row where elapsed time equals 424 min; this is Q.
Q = 50.84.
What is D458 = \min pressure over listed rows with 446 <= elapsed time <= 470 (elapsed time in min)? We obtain 55.31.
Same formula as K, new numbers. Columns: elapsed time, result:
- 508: 56.12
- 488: 56.75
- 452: 58.8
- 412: 47.09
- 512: 55.8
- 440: 43.09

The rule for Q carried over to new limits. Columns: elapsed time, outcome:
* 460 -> 57.17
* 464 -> 59.63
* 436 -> 45.29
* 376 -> 52.09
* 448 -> 55.31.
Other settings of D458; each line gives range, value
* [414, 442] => 43.09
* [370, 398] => 50.41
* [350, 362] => 50.26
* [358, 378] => 51.44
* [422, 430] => 50.84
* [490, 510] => 56.12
